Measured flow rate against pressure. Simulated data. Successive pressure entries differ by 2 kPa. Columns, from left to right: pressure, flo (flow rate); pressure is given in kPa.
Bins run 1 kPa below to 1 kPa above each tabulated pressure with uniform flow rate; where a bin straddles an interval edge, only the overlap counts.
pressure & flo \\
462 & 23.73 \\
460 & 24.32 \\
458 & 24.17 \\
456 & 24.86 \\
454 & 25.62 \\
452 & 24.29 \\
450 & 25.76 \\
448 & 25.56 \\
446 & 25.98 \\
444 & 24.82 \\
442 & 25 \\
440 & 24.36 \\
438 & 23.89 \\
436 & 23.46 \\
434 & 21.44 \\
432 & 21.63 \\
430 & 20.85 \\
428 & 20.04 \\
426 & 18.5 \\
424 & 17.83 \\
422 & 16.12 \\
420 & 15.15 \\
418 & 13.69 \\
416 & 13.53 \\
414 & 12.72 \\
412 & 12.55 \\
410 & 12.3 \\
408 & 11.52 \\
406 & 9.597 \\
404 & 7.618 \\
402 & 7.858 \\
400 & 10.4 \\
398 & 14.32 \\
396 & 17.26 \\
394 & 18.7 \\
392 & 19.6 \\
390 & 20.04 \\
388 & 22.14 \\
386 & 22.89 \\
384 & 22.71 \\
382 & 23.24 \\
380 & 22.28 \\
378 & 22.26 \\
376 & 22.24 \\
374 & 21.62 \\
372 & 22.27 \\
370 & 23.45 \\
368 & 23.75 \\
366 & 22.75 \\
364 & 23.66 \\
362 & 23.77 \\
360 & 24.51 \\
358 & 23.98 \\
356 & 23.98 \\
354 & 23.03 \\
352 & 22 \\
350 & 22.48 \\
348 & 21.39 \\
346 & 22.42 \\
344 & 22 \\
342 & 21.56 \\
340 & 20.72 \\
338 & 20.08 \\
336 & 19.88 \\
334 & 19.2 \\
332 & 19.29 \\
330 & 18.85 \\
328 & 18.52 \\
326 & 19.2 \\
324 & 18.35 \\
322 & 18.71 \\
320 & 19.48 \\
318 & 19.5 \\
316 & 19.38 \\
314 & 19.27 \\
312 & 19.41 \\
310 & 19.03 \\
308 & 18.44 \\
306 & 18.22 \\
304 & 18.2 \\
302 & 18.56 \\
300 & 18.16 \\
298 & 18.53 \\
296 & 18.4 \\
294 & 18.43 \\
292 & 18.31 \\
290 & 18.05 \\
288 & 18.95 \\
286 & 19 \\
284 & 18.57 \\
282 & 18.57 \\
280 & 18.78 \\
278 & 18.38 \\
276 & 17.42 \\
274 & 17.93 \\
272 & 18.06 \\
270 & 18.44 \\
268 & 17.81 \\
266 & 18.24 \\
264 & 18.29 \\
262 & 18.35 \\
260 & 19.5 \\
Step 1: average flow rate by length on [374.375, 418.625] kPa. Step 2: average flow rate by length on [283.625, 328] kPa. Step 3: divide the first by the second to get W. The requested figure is 0.88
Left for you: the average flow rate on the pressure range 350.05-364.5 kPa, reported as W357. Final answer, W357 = 23.5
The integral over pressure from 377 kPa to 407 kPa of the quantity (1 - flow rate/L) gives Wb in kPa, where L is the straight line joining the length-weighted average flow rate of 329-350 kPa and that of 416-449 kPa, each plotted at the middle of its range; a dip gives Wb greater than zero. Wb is 4.89 kPa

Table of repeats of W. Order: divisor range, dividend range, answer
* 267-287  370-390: 1.22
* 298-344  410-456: 1.07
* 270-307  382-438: 0.91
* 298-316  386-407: 0.81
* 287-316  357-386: 1.24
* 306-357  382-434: 0.80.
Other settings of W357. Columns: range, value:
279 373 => 20.3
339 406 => 20.5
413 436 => 17.7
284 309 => 18.4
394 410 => 11.8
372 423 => 16.6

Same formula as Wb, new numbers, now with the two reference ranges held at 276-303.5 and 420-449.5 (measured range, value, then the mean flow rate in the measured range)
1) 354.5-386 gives -4.2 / 23.1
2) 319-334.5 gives 0.3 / 18.9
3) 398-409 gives 5.9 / 9.85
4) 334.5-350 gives -1.1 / 21.2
